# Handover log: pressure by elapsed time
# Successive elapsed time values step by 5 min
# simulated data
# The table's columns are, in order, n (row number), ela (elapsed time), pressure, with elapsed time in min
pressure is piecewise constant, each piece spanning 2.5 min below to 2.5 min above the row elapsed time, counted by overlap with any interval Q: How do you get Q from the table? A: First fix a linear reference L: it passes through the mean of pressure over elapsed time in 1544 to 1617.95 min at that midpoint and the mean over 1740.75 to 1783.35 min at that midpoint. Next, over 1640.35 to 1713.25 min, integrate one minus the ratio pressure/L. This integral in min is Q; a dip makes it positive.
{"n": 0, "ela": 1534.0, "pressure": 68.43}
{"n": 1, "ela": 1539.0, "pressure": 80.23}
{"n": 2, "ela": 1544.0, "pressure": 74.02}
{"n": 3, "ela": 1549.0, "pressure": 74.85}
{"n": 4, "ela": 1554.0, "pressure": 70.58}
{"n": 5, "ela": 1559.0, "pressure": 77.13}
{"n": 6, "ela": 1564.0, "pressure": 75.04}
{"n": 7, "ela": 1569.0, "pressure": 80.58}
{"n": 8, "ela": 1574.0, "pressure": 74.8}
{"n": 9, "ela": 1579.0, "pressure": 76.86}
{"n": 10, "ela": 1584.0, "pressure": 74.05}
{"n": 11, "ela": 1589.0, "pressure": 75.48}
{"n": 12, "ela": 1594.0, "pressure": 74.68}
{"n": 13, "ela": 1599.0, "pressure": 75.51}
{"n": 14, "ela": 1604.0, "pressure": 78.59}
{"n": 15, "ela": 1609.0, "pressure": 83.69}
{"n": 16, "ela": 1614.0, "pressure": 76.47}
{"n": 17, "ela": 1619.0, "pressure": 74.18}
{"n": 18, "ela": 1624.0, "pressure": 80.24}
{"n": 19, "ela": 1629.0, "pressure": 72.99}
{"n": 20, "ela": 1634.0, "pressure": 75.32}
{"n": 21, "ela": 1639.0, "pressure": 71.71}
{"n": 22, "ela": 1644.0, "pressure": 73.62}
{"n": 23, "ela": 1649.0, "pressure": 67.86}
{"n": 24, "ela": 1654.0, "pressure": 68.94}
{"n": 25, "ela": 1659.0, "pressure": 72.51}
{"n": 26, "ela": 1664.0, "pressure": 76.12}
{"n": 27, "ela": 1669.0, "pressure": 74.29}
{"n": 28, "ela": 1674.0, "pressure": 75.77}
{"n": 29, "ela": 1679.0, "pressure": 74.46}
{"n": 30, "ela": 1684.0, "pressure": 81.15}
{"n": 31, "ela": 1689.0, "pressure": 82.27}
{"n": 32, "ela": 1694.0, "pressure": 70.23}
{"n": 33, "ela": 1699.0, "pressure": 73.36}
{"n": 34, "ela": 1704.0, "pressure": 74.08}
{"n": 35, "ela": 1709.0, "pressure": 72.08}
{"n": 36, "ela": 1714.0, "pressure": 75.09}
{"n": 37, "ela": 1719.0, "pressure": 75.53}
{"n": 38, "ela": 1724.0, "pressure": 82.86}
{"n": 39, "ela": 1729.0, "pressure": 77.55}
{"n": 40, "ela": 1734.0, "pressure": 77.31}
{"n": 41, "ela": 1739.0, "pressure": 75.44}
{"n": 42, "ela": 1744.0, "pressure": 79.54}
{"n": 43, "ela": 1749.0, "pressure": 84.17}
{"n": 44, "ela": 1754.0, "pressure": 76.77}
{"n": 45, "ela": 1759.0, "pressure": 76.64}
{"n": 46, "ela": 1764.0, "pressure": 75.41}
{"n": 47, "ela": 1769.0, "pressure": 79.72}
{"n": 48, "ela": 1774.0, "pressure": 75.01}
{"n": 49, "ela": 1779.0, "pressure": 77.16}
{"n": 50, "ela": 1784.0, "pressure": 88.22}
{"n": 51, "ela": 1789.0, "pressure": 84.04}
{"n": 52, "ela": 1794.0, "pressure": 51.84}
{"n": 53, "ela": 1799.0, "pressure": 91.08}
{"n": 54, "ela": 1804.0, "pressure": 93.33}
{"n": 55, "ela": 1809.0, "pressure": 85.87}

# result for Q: 3.2 min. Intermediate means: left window 76.2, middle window 74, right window 78.4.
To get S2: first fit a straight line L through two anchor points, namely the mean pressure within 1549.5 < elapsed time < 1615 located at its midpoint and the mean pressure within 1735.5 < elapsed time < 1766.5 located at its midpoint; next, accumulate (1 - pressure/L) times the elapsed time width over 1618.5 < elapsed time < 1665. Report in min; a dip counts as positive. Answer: 2.2 min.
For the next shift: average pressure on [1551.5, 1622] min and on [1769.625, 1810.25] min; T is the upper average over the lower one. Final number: 1.1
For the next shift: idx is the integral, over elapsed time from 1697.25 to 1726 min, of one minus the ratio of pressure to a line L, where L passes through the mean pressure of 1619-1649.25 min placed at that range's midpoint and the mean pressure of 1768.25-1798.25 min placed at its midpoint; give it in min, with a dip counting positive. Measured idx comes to 0.0 min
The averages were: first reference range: 74.1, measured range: 75.4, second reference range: 76.7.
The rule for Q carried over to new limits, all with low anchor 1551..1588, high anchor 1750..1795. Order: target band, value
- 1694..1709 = 0.73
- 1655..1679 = 0.64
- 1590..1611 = -0.55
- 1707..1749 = -0.33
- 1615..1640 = 0.28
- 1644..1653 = 0.77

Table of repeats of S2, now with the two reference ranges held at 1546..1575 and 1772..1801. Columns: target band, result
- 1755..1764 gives 0.1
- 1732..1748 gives -0.2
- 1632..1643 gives 0.4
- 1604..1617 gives -0.6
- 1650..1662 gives 0.9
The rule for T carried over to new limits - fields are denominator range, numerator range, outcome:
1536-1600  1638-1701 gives 0.98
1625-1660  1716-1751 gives 1.09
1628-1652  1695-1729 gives 1.04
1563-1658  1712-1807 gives 1.05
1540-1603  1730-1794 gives 1.03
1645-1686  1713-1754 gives 1.06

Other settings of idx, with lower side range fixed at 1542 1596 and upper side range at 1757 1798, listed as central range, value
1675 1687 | -0.3 min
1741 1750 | -0.6 min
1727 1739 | -0.1 min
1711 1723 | 0.0 min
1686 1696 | -0.1 min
